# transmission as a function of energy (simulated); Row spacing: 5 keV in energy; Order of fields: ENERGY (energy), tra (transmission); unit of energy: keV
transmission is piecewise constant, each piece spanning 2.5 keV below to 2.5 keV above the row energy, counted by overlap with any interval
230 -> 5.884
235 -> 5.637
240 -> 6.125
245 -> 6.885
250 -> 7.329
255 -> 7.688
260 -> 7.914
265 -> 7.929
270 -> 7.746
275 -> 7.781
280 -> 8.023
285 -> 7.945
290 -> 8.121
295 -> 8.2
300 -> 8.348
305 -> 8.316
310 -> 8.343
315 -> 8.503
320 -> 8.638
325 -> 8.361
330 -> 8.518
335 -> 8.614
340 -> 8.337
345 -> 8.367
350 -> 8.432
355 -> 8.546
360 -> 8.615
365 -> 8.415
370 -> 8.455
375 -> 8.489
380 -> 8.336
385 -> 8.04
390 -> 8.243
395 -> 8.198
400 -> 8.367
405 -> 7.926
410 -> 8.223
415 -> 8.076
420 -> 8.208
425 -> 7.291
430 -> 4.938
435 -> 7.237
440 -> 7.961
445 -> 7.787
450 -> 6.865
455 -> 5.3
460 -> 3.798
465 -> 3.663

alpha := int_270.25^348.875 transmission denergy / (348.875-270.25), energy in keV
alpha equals 8.28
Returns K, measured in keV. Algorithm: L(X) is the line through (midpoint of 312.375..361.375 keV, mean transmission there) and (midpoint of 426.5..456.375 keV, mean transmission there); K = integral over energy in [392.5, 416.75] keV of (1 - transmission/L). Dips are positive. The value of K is -2.6 keV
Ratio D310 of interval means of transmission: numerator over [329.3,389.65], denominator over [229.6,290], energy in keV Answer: 1.15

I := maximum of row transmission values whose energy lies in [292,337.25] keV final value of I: 8.638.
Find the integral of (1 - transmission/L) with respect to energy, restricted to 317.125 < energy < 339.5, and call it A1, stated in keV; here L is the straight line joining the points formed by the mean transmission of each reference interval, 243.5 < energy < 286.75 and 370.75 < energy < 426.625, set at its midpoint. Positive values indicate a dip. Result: -1.7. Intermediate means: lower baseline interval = 7.71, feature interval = 8.51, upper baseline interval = 8.15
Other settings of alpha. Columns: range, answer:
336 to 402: 8.38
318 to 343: 8.49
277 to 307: 8.15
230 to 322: 7.69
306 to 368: 8.47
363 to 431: 8.01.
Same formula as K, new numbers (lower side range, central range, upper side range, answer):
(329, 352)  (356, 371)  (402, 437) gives -0.6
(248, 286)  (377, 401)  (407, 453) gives -2.4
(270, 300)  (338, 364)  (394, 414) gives -1.1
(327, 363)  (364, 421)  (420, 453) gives -3.6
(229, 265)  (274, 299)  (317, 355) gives -1.5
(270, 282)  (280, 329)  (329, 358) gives -1.1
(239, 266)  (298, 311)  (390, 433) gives -1.5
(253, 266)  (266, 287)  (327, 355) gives 0.2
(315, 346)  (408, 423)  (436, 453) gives -0.8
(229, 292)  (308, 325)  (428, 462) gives -3.5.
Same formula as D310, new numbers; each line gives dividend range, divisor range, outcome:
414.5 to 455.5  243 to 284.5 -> 0.93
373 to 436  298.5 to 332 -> 0.93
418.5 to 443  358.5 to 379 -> 0.84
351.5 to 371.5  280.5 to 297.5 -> 1.05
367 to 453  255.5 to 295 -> 0.98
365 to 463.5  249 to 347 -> 0.91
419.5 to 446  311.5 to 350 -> 0.84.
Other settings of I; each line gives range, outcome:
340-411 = 8.615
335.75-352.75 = 8.432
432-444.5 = 7.961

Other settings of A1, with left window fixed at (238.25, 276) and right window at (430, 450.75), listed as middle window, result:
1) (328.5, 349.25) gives -3.17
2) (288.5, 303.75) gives -1.75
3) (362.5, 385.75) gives -3.44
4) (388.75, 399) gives -1.37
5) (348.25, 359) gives -1.75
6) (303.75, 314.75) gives -1.48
